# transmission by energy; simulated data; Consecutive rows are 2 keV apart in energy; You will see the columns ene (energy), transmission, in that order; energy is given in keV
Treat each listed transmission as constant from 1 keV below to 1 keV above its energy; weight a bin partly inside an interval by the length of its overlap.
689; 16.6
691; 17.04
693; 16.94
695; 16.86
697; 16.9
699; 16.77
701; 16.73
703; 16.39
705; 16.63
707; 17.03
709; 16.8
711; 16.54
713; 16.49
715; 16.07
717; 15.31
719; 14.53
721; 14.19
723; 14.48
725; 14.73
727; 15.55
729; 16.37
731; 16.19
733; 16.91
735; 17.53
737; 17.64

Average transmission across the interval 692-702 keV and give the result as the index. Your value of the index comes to 16.8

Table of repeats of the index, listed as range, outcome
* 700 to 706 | 16.6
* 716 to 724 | 14.6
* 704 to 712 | 16.8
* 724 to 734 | 15.9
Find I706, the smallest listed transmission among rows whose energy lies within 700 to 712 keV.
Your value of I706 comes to 16.39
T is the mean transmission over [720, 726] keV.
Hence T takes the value 14.5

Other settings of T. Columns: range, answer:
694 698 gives 16.9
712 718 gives 16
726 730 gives 16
